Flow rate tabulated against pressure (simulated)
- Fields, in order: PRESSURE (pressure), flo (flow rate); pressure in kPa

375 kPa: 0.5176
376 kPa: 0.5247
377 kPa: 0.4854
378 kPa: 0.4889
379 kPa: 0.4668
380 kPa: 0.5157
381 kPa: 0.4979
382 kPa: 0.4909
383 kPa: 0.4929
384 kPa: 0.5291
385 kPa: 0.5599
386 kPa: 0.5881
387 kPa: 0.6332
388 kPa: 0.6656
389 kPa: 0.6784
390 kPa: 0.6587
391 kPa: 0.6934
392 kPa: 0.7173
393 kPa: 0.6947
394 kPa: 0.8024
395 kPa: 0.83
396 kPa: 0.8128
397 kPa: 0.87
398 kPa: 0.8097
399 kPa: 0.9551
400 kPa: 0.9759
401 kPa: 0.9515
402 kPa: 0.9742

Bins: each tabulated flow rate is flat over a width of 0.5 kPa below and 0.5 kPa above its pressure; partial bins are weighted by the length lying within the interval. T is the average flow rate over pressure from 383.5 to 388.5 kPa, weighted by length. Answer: 0.595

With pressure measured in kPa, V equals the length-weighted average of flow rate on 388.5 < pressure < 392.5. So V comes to 0.687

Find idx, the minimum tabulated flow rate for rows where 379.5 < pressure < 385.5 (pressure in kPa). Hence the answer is 0.4909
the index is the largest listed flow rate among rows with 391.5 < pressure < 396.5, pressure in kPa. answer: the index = 0.83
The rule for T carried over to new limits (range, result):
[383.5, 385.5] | 0.544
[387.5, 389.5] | 0.672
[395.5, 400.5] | 0.885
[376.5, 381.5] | 0.491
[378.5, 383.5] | 0.493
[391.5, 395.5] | 0.761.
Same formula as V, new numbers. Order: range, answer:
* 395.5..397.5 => 0.841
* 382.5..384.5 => 0.511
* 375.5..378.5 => 0.5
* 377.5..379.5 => 0.478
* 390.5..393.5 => 0.702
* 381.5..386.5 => 0.532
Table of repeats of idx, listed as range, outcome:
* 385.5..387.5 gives 0.5881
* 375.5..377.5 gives 0.4854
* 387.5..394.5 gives 0.6587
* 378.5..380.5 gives 0.4668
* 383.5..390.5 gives 0.5291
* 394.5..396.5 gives 0.8128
